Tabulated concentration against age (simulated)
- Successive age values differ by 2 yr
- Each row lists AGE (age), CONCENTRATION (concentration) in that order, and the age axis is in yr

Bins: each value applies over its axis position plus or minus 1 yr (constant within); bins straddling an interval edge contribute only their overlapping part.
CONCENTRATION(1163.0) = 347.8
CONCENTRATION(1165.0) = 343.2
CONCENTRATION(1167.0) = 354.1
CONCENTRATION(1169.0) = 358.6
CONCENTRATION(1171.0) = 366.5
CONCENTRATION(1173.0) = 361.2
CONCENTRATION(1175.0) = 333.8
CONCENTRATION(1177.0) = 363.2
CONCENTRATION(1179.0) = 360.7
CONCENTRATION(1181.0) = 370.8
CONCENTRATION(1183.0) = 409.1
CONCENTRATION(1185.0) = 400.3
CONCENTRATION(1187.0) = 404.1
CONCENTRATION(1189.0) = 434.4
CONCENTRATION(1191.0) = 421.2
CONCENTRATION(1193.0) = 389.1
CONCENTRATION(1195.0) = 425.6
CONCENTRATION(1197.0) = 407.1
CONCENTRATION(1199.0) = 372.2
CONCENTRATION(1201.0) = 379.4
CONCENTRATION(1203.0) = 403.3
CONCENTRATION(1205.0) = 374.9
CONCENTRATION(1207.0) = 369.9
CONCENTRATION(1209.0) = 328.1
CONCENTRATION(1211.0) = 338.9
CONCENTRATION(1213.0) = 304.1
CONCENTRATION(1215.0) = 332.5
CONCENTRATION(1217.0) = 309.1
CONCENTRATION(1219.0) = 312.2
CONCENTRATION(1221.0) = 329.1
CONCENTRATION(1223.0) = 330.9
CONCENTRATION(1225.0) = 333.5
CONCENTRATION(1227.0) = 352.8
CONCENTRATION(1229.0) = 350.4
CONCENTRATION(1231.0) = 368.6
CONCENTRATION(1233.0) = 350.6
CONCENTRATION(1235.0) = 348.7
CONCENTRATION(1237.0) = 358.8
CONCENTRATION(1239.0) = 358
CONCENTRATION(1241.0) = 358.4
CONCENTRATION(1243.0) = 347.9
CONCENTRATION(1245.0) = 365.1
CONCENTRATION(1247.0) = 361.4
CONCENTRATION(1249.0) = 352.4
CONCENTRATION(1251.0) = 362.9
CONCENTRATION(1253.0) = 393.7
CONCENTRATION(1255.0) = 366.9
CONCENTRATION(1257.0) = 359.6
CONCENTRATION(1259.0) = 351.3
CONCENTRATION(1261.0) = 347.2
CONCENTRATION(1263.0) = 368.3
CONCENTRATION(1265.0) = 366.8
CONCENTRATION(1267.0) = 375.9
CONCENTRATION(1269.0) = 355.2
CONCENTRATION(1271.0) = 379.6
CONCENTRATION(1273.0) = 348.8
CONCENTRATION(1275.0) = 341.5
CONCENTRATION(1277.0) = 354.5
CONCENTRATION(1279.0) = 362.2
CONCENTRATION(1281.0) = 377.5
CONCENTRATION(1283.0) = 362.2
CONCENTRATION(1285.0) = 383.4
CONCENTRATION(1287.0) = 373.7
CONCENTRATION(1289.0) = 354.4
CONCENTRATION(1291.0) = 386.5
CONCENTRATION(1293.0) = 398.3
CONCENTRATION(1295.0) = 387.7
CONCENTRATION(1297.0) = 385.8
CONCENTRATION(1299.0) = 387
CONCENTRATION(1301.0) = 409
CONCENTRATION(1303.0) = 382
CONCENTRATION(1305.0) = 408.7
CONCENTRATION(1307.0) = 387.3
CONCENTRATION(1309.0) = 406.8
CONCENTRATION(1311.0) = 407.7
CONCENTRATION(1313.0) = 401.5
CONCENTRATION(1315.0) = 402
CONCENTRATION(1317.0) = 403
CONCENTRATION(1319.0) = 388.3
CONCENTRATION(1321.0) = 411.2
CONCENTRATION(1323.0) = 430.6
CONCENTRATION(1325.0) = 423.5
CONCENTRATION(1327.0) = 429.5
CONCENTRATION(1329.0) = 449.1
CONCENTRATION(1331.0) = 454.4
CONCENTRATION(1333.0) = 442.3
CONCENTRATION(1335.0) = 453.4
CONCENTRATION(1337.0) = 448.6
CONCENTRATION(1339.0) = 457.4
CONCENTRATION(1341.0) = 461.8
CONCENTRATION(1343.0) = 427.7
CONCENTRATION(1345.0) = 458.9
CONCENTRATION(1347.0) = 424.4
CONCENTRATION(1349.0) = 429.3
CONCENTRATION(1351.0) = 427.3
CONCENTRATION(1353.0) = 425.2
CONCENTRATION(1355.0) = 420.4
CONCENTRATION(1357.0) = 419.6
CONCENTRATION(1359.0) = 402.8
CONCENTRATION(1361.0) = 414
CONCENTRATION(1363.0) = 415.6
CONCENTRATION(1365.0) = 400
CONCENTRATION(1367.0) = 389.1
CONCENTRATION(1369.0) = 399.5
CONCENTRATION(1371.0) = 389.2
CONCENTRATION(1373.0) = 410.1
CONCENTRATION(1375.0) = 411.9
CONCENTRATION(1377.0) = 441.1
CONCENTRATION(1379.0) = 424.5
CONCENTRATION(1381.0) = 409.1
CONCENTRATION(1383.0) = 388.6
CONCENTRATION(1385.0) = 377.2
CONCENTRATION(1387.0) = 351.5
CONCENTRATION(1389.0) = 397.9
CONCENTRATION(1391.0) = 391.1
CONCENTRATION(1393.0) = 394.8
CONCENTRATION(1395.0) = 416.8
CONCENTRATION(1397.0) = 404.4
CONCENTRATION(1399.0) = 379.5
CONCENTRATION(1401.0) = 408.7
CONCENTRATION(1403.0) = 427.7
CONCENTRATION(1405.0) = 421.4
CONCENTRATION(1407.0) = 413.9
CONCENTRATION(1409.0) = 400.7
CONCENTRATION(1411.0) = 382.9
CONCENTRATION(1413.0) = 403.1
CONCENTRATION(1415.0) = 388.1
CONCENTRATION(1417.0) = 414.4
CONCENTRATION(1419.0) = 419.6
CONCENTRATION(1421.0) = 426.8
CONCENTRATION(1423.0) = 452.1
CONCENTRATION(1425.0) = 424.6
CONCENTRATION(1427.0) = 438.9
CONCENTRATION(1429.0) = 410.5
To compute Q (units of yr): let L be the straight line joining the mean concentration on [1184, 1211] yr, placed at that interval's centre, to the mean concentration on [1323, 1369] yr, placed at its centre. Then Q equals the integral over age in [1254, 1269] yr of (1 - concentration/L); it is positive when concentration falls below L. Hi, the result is 1.7 yr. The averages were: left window 391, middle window 362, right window 430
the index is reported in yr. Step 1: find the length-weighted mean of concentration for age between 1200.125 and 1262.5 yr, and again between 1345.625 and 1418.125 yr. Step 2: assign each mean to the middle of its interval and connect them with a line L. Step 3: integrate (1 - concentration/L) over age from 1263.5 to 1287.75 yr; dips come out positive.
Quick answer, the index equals 0.2 yr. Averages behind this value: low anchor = 352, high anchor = 406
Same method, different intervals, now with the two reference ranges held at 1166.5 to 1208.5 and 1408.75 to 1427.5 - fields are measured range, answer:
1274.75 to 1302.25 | 1.41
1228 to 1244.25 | 1.45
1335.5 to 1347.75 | -1.29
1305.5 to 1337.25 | -1.46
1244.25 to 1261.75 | 1.34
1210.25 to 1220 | 1.72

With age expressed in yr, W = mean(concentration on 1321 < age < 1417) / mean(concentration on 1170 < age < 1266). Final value 1.1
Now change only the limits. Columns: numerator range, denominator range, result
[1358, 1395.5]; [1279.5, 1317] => 1.03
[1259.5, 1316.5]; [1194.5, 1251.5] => 1.07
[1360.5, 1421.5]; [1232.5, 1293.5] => 1.11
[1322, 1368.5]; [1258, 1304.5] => 1.16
